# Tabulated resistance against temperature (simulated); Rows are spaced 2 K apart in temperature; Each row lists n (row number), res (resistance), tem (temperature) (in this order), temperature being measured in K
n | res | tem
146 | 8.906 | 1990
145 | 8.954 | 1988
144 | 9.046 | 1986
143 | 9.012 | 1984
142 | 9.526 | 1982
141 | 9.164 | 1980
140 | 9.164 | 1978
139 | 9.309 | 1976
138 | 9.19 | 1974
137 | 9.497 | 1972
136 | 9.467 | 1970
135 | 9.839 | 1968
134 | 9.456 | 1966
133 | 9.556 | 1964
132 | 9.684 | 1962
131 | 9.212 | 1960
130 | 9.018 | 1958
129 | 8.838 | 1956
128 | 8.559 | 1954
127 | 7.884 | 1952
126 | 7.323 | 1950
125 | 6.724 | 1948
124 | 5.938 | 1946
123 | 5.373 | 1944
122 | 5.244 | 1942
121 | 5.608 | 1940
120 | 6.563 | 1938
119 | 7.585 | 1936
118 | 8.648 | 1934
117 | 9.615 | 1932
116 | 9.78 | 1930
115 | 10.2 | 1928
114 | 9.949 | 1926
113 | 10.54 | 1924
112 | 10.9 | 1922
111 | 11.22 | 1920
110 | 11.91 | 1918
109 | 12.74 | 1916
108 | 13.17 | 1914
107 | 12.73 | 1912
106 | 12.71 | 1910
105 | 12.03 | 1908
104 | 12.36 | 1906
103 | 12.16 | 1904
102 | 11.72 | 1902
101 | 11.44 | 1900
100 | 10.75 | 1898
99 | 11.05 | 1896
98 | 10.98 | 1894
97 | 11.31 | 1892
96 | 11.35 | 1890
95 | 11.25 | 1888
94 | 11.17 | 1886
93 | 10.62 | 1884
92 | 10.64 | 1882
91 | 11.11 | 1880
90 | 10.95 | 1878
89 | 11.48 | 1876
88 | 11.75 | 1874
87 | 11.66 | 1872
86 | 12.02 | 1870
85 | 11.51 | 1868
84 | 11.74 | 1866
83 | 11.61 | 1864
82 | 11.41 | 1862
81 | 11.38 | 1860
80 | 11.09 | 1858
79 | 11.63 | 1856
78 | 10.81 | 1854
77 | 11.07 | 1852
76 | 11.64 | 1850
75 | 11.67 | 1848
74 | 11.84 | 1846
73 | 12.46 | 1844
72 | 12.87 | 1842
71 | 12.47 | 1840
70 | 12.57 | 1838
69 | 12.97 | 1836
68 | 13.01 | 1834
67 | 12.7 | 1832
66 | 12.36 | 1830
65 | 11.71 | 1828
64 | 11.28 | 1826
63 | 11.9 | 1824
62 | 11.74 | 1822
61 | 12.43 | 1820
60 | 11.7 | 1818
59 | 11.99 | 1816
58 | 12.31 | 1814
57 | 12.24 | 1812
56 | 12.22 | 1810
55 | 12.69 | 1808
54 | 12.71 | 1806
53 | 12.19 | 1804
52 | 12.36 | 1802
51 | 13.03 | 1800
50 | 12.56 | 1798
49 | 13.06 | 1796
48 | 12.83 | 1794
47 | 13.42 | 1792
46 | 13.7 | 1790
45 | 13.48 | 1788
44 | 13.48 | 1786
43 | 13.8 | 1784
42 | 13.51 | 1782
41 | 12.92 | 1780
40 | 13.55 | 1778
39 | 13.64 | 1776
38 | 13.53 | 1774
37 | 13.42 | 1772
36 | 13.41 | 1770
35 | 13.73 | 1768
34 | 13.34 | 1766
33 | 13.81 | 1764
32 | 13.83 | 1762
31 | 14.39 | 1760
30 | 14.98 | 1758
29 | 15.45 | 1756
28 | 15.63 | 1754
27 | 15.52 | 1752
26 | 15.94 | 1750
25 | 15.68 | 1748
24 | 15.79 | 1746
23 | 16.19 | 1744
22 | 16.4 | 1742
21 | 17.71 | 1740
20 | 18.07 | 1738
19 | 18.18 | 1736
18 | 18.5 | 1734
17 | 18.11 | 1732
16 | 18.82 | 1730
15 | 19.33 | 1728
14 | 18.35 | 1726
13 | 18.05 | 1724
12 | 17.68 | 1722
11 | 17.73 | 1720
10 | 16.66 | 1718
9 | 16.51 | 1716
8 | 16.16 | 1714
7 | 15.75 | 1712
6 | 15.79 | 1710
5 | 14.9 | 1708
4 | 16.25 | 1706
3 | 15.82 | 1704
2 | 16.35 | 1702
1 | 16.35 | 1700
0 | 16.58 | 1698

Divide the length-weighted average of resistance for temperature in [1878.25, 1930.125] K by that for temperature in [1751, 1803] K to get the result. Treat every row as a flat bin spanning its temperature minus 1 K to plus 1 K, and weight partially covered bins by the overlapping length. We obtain 0.8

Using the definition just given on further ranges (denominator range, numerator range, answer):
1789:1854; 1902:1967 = 0.77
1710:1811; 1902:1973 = 0.63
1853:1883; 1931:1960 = 0.65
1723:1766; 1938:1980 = 0.50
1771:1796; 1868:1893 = 0.84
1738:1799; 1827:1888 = 0.82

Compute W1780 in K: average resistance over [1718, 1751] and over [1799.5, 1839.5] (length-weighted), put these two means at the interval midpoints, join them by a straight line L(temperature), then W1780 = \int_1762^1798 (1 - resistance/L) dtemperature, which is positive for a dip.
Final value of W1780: 3.1 K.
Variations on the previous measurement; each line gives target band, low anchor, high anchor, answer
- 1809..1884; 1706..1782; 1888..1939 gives 6.1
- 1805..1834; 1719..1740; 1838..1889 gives 3.3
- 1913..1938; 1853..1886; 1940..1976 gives -2.5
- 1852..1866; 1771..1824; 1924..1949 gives -1.0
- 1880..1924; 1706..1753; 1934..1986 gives -4.8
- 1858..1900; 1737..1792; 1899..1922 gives 4.6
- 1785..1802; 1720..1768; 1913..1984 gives 1.8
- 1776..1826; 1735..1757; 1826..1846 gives 4.5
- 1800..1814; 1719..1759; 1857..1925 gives 2.1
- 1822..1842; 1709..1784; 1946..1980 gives 1.1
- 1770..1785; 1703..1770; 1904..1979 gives 1.4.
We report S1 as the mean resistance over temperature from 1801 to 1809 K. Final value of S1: 12.5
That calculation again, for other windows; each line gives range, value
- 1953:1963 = 9.06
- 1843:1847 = 12.2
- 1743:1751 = 15.9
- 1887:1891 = 11.3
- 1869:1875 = 11.8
